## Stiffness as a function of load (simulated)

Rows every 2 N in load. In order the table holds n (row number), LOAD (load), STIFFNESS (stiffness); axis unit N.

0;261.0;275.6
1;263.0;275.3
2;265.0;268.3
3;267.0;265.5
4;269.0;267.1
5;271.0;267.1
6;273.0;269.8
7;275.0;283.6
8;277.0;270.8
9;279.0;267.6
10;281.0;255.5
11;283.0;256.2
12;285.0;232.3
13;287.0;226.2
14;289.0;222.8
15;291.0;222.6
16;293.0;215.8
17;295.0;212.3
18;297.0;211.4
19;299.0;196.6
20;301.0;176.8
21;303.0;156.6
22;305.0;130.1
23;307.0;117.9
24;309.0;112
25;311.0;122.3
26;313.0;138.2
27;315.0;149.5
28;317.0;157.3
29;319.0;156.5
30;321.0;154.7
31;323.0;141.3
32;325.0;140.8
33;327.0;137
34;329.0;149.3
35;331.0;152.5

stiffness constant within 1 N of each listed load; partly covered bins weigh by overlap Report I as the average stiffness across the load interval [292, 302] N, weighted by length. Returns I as 203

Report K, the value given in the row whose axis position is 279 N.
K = 267.6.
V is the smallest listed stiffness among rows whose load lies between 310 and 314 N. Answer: 122.3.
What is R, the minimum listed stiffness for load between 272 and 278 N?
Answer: 269.8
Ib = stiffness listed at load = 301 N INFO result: 176.8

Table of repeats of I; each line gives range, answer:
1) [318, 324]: 151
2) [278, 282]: 262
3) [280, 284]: 256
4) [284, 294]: 224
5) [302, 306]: 143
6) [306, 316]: 128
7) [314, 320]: 154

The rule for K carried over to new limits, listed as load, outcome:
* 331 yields 152.5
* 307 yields 117.9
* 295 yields 212.3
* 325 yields 140.8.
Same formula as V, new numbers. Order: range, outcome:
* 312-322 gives 138.2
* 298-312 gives 112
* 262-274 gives 265.5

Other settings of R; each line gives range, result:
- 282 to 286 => 232.3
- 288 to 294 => 215.8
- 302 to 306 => 130.1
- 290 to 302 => 176.8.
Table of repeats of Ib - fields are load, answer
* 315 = 149.5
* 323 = 141.3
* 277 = 270.8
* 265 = 268.3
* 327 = 137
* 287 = 226.2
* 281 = 255.5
